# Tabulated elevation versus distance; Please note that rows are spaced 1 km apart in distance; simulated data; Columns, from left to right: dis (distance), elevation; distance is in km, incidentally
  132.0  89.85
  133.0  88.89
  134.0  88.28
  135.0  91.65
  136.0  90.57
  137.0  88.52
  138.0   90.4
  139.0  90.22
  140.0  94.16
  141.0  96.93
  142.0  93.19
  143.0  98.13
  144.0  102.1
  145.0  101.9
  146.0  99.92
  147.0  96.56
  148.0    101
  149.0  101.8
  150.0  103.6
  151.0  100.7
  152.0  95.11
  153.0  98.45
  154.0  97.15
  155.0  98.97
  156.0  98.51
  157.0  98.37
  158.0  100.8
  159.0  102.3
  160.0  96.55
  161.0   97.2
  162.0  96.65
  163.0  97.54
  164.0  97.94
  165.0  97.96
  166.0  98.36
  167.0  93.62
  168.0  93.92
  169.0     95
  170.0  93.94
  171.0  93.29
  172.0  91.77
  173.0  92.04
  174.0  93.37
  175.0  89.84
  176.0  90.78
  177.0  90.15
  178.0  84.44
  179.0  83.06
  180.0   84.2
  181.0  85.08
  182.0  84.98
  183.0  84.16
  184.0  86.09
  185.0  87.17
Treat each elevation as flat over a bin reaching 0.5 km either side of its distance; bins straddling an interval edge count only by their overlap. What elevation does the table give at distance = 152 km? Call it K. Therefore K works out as 95.11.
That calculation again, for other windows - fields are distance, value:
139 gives 90.22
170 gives 93.94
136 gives 90.57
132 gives 89.85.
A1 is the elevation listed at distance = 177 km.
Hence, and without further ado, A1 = 90.15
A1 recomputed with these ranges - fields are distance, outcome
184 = 86.09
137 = 88.52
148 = 101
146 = 99.92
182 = 84.98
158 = 100.8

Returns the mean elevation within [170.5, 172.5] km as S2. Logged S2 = 92.5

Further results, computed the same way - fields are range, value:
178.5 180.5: 83.6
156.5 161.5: 99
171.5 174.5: 92.4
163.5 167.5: 97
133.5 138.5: 89.9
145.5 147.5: 98.2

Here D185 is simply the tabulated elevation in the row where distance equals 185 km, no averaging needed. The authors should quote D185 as 87.17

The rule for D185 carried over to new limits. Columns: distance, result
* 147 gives 96.56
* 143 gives 98.13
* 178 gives 84.44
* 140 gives 94.16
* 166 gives 98.36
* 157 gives 98.37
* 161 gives 97.2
